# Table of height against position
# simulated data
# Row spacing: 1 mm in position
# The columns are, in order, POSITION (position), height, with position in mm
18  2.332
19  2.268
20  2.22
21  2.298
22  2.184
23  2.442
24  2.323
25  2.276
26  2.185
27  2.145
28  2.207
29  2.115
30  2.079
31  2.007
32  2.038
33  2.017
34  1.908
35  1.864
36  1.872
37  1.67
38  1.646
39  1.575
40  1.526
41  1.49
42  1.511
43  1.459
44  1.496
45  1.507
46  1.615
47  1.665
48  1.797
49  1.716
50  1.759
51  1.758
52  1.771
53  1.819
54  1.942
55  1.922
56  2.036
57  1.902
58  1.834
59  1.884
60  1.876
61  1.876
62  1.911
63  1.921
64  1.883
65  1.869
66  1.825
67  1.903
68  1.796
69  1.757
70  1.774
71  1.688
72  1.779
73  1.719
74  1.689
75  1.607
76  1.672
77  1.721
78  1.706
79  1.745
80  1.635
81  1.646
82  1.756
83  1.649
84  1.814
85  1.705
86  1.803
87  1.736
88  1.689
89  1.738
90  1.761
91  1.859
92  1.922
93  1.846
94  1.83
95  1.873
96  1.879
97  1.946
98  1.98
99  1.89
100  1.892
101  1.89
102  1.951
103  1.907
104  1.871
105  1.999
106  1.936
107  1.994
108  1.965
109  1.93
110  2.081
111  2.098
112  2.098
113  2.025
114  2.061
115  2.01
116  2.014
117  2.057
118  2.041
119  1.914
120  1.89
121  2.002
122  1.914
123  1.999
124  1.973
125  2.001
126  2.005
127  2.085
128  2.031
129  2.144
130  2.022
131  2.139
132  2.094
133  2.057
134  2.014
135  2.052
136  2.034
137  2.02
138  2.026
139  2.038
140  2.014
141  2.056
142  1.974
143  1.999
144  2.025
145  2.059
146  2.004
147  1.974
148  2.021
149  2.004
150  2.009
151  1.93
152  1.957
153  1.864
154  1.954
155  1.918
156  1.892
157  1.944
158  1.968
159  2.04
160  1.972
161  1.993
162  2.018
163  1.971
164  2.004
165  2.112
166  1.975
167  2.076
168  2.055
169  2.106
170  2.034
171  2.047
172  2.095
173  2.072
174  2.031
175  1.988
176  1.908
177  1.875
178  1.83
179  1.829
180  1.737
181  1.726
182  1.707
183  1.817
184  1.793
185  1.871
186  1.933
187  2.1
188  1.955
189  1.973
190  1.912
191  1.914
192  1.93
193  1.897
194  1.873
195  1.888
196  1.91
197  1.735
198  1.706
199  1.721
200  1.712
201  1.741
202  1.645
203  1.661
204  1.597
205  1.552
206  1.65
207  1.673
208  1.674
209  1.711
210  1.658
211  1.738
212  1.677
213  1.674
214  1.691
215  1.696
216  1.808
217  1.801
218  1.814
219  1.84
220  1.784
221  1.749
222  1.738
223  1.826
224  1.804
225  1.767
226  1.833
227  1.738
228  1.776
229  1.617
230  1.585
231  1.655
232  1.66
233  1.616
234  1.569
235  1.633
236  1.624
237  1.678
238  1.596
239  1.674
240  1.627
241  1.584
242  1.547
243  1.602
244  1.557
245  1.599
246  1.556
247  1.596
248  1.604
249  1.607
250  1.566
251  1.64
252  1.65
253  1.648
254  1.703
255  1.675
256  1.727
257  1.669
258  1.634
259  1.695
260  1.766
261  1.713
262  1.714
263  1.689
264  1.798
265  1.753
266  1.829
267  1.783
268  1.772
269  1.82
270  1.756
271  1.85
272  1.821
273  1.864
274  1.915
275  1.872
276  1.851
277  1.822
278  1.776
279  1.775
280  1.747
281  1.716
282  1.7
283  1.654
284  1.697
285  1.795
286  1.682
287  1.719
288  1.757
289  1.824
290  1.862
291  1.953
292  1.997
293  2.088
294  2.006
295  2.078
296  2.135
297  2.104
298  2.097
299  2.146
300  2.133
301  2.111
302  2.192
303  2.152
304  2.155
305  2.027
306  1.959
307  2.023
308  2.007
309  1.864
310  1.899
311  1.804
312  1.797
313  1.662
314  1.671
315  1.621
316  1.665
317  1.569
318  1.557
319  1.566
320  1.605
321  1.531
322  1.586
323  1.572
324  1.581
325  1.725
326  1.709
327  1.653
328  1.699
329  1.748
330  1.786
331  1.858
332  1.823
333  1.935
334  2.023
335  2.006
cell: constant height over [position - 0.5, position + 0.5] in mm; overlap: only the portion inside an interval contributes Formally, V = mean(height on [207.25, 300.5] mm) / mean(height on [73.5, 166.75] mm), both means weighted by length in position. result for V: 0.91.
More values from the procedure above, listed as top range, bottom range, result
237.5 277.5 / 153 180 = 0.86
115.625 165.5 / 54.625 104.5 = 1.10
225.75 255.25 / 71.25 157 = 0.85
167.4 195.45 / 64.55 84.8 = 1.11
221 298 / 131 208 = 0.91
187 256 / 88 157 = 0.87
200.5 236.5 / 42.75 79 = 0.96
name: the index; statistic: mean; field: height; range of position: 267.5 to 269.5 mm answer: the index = 1.8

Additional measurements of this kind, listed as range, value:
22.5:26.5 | 2.31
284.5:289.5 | 1.76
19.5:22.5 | 2.23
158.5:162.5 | 2.01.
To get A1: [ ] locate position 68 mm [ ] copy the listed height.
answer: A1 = 1.796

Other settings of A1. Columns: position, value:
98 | 1.98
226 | 1.833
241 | 1.584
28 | 2.207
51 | 1.758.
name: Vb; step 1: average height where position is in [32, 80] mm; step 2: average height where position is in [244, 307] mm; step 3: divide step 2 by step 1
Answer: 1.03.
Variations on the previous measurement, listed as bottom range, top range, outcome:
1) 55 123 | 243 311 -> 0.98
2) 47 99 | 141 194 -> 1.09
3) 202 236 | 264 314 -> 1.11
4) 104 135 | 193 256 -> 0.84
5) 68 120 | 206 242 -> 0.92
